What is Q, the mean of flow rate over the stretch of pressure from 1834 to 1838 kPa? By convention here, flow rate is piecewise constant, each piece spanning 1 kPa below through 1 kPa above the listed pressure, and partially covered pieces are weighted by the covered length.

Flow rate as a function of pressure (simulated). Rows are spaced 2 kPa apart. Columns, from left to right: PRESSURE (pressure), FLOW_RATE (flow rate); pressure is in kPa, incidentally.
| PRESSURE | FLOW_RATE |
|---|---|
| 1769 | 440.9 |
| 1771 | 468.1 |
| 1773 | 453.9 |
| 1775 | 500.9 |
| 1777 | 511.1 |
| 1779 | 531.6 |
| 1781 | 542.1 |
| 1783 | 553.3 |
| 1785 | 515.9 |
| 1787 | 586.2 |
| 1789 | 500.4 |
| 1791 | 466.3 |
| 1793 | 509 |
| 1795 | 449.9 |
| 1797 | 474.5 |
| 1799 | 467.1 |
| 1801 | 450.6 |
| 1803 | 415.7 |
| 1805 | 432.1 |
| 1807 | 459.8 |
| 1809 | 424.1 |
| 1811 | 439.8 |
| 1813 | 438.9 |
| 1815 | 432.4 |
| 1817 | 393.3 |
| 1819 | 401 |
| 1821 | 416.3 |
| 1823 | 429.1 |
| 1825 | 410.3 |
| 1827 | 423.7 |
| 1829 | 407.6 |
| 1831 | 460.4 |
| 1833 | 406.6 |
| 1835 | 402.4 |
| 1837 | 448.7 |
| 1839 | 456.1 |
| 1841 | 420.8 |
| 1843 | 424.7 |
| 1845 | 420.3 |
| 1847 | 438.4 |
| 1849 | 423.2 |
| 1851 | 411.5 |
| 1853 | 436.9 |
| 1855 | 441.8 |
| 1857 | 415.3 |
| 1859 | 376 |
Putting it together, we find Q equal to 426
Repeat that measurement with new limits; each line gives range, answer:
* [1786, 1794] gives 515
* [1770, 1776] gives 474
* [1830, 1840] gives 435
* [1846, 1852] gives 424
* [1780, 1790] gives 540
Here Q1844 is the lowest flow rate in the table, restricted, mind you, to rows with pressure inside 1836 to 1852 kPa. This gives 411.5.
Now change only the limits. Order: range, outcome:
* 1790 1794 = 466.3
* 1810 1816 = 432.4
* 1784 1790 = 500.4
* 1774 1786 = 500.9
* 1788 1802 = 449.9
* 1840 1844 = 420.8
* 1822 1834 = 406.6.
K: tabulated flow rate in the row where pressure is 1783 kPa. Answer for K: 553.3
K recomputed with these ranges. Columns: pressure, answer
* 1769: 440.9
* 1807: 459.8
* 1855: 441.8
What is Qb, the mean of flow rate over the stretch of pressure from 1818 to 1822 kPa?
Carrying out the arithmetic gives 409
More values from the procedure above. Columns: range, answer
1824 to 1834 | 422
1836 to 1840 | 452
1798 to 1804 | 444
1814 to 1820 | 409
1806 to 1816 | 439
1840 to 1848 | 426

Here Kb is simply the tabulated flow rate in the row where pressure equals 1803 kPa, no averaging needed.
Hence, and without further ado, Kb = 415.7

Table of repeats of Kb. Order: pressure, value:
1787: 586.2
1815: 432.4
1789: 500.4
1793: 509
